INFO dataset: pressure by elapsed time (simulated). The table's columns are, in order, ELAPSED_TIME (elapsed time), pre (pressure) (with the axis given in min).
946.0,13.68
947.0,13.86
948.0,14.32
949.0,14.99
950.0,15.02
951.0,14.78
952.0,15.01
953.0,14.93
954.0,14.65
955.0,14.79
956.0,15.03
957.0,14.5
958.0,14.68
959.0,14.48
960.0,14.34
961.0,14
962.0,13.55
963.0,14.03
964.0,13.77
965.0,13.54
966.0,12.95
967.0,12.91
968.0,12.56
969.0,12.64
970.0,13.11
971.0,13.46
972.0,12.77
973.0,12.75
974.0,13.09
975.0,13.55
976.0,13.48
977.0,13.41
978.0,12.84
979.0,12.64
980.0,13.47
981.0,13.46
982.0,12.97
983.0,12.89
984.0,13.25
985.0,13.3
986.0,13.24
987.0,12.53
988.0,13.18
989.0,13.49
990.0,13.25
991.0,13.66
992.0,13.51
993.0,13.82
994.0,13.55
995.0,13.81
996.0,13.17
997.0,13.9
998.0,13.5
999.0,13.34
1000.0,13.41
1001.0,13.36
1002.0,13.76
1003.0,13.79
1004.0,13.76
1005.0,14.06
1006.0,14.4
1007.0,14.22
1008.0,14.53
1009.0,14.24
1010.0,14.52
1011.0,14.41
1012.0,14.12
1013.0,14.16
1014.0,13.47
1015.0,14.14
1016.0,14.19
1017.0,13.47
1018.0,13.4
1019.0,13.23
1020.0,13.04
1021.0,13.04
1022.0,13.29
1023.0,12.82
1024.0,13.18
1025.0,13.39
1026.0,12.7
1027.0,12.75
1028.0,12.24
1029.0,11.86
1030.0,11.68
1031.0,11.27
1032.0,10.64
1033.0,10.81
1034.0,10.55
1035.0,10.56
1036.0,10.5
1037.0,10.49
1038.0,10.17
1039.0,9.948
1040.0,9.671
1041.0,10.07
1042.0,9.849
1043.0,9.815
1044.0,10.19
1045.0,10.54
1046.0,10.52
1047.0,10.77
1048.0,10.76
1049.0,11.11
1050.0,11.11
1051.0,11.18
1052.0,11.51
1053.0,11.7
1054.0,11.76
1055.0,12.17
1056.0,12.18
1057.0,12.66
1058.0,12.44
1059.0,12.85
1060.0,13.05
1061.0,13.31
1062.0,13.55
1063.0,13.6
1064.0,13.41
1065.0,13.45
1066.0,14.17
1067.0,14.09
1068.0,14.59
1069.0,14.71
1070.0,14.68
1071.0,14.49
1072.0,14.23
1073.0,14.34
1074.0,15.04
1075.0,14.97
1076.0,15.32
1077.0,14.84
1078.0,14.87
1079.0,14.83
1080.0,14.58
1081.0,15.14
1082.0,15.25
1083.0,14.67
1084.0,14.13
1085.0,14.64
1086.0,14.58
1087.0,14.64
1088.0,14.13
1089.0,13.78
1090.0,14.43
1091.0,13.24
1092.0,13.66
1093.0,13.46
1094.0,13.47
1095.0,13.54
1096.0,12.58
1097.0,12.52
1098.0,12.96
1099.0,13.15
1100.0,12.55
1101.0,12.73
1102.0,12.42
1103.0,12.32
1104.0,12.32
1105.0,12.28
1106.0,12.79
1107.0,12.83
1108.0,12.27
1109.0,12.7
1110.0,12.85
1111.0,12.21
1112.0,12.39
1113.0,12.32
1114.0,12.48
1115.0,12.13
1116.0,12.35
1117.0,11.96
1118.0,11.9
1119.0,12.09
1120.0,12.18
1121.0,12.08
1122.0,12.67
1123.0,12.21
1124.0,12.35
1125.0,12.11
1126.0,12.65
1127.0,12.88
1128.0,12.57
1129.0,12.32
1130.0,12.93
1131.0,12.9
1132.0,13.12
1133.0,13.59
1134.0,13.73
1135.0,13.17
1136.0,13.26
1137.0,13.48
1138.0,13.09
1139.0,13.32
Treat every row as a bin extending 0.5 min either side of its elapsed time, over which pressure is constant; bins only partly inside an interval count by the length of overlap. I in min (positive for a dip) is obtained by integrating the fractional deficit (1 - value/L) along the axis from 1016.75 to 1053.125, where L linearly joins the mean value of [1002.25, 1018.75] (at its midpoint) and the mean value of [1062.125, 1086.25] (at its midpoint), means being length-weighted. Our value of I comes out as 7.1 min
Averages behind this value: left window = 14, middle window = 11.4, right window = 14.5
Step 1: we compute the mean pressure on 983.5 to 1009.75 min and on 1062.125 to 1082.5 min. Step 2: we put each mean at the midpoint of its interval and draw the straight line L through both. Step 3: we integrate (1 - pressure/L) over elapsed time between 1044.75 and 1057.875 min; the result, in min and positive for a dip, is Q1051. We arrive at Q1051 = 2.6 min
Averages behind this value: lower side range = 13.6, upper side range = 14.5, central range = 11.4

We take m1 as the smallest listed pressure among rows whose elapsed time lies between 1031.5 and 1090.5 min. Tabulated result 9.671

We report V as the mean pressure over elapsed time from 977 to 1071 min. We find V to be 12.7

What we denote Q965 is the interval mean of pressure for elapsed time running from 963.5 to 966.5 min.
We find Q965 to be 13.4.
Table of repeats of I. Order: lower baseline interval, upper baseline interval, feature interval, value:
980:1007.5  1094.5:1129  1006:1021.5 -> -0.7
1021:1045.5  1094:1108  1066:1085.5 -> -4.1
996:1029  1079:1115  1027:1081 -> 4.4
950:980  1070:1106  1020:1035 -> 1.8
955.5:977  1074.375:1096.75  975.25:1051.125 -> 6.7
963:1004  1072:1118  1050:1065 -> 1.0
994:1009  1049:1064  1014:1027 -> 0.0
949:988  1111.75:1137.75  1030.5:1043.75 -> 2.9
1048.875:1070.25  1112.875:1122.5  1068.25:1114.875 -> -4.2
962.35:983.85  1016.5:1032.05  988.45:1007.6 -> -1.1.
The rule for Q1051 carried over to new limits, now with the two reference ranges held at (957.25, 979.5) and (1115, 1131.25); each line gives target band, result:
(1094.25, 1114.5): -0.21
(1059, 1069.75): -0.85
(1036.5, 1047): 2.24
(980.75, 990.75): 0.09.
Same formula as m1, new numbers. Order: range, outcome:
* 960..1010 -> 12.53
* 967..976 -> 12.56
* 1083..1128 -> 11.9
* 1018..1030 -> 11.68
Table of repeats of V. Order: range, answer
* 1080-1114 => 13.3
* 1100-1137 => 12.6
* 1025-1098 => 12.7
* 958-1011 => 13.5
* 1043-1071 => 12.4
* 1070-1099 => 14.2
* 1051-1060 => 12.2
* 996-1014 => 13.9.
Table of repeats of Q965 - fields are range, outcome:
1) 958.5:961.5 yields 14.3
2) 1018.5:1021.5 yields 13.1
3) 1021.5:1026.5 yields 13.1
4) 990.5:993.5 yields 13.7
